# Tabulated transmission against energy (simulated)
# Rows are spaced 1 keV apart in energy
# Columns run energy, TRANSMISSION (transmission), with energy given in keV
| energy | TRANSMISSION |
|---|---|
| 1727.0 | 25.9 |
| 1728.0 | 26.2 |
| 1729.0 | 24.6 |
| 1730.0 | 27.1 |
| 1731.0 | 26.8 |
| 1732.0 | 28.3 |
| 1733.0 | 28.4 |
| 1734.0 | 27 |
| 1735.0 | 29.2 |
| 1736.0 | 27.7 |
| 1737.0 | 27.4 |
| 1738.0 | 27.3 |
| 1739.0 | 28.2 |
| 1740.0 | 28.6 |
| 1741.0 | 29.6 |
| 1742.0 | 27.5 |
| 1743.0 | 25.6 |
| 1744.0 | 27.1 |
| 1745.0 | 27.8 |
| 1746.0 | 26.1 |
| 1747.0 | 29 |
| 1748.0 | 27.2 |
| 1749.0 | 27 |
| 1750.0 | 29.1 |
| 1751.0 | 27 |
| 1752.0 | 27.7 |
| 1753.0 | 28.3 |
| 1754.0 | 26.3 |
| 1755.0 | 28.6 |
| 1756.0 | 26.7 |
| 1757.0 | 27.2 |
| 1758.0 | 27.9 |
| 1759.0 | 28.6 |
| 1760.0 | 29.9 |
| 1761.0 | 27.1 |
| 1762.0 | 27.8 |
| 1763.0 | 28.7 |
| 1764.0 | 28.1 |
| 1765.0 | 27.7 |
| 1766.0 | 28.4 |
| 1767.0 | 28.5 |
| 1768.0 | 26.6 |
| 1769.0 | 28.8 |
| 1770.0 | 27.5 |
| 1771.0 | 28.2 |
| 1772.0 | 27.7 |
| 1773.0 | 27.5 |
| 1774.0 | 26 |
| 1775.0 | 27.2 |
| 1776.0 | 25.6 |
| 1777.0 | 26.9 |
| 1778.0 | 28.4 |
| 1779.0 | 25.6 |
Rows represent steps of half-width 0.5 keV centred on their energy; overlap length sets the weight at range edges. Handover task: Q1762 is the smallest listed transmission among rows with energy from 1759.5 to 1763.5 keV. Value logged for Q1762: 27.1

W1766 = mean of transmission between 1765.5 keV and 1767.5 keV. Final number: 28.4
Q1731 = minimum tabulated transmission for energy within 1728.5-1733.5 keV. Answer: 24.6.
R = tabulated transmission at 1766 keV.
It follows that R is 28.4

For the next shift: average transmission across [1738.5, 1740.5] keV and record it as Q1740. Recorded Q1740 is 28.4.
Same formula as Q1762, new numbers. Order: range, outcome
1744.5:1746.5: 26.1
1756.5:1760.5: 27.2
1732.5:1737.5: 27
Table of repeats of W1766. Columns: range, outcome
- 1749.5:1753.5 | 28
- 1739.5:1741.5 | 29.1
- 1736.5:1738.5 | 27.4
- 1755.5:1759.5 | 27.6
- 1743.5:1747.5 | 27.5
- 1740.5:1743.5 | 27.6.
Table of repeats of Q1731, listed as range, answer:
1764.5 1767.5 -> 27.7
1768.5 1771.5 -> 27.5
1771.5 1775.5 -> 26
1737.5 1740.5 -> 27.3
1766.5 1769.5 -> 26.6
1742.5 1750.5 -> 25.6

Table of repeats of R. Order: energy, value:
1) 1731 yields 26.8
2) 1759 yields 28.6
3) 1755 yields 28.6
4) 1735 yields 29.2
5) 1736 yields 27.7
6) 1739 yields 28.2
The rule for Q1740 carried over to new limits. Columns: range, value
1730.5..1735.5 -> 27.9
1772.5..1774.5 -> 26.8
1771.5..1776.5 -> 26.8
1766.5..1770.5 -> 27.9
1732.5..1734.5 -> 27.7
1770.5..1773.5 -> 27.8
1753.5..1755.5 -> 27.5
